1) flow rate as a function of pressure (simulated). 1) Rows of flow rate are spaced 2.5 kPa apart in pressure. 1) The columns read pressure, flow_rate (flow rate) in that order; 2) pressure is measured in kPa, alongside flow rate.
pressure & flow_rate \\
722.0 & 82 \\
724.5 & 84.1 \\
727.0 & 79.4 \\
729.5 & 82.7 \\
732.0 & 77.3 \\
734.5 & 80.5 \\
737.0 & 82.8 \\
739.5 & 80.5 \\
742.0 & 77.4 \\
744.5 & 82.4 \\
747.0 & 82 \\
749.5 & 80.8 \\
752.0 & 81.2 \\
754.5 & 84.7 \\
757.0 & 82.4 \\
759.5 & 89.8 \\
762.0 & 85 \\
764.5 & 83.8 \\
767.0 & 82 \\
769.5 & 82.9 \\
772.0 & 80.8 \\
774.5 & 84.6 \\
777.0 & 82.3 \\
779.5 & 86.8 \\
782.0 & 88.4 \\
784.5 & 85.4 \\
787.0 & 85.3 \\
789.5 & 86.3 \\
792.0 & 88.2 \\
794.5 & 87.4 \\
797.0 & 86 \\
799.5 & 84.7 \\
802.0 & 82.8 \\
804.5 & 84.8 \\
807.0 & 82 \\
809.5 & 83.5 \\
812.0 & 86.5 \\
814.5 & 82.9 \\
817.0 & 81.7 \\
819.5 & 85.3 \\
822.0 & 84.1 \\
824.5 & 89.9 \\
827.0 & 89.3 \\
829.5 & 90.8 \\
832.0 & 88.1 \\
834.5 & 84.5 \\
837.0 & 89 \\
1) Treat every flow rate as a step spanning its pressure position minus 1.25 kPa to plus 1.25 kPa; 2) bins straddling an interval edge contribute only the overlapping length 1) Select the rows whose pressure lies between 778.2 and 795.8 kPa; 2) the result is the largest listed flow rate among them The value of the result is 88.4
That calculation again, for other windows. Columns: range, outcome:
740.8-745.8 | 82.4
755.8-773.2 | 89.8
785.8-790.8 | 86.3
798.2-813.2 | 86.5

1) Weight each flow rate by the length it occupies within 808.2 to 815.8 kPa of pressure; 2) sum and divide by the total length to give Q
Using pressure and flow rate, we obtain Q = 84.3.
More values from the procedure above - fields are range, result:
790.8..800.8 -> 86.5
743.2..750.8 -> 81.7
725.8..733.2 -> 79.8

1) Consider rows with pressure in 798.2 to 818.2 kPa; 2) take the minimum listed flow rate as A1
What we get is 81.7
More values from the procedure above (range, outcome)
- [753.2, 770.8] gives 82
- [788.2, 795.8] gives 86.3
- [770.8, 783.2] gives 80.8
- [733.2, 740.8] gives 80.5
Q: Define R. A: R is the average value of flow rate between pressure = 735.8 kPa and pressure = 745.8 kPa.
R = 80.8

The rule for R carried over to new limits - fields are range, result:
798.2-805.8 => 84.1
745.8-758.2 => 82.2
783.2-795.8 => 86.5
